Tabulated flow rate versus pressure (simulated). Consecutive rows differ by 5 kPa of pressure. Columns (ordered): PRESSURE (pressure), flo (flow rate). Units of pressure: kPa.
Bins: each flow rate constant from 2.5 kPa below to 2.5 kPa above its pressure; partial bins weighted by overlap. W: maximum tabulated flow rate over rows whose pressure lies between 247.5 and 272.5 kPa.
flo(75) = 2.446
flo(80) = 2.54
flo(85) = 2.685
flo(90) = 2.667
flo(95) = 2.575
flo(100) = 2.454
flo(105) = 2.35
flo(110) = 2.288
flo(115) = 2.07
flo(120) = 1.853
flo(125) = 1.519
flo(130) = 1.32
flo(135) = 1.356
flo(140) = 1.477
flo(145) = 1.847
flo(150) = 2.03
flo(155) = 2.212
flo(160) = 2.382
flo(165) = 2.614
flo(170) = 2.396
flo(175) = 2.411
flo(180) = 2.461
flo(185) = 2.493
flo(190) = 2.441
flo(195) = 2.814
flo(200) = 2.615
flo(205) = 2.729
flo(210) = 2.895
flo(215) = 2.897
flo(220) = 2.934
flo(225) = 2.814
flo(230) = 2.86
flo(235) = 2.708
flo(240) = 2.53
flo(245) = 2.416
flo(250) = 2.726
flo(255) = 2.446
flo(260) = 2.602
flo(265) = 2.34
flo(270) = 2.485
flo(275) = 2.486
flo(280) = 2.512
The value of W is 2.726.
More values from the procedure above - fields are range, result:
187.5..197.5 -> 2.814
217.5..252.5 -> 2.934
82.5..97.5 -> 2.685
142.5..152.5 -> 2.03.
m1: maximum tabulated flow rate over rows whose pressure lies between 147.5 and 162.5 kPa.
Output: 2.382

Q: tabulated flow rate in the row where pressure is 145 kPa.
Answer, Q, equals 1.847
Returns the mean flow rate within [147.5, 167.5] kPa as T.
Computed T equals 2.31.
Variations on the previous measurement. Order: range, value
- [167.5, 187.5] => 2.44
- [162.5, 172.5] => 2.5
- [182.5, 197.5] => 2.58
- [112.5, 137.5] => 1.62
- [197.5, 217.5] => 2.78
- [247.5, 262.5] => 2.59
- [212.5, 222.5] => 2.92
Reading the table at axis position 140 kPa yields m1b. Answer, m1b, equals 1.477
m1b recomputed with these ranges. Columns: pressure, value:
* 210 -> 2.895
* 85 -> 2.685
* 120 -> 1.853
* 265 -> 2.34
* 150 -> 2.03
